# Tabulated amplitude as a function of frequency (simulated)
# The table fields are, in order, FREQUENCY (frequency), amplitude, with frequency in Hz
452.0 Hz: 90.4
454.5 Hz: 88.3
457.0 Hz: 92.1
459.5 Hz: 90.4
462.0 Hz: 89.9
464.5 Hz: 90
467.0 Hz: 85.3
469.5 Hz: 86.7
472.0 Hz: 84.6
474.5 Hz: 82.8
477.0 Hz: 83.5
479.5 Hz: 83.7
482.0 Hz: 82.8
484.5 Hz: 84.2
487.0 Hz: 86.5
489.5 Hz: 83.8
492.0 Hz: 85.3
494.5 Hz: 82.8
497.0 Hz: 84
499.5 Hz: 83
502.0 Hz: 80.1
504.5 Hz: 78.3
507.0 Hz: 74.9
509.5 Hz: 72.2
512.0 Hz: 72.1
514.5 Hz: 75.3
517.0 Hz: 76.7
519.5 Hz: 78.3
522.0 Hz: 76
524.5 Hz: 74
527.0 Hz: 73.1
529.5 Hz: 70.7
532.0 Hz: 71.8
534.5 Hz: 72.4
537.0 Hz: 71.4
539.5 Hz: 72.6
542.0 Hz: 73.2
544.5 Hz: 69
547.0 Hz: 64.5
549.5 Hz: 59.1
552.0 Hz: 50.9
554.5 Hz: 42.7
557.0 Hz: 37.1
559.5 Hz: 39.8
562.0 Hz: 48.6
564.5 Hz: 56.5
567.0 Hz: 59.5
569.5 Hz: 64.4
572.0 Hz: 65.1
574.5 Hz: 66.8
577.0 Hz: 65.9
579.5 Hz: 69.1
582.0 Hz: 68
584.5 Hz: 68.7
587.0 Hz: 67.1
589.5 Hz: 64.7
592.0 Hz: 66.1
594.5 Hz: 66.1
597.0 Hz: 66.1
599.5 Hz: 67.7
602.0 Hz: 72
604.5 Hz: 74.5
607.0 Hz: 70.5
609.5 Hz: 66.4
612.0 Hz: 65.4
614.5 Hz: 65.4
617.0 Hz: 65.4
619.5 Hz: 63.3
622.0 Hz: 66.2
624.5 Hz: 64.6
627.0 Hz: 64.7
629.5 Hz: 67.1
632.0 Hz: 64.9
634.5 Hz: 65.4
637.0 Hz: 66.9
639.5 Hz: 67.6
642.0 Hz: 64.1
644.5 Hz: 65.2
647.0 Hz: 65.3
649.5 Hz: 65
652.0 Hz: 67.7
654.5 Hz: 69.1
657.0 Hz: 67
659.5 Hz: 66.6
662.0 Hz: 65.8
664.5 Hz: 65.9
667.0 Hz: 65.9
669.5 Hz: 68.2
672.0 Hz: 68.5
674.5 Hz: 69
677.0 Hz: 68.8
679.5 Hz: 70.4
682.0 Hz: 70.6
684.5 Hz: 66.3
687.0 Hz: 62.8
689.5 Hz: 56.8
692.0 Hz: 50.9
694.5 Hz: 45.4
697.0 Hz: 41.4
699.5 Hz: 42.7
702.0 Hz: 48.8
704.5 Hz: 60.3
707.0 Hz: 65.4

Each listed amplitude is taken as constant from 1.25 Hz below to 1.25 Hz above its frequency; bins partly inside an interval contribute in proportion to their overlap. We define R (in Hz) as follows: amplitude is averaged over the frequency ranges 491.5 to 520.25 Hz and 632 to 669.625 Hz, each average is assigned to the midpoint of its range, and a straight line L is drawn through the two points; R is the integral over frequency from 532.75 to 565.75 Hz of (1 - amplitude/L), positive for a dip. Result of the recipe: 7.2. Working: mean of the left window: 78.4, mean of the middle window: 58.5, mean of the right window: 66.3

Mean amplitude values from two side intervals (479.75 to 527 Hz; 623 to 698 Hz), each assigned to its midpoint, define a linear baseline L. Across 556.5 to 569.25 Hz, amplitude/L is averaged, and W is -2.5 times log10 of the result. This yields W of 0.42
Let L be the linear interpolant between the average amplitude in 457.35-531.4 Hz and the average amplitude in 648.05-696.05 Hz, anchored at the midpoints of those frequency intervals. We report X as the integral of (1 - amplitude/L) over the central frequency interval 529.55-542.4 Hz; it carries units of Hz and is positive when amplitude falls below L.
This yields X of 0.9 Hz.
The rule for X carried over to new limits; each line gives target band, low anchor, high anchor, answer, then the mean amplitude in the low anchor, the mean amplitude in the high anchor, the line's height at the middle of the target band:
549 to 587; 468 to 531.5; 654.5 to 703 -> 7.8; 79.7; 61.4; 72.8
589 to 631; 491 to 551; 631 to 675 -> 1.4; 74.5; 66.5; 69.1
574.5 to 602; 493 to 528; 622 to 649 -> 1.1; 77.3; 65.6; 70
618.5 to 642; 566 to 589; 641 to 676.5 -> 0.3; 66.1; 66.7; 66.5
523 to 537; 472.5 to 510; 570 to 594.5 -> 0.6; 82.1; 66.7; 75.6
